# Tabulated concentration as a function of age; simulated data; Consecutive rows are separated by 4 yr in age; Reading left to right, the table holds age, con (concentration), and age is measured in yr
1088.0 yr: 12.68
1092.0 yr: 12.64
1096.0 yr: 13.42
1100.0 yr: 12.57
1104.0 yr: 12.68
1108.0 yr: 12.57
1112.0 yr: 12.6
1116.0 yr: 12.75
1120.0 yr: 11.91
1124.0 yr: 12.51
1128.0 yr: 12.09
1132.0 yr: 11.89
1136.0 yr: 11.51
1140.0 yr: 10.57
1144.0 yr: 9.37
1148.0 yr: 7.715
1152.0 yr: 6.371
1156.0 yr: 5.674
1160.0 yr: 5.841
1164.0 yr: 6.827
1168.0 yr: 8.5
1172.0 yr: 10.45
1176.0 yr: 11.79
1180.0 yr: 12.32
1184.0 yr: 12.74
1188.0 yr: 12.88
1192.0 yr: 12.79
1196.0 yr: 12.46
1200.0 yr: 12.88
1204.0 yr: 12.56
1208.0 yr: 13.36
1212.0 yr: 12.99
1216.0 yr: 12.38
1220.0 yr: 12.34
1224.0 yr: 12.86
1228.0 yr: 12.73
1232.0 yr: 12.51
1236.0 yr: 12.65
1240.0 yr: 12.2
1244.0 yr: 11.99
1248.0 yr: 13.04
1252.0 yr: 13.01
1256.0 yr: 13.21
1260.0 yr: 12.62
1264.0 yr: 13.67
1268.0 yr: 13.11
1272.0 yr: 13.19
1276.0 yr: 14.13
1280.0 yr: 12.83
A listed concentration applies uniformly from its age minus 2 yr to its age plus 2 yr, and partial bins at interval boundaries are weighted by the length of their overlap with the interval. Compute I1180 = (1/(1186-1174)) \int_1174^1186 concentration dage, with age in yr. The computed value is 12.3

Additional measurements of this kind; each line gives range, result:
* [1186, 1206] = 12.7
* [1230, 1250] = 12.5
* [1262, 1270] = 13.4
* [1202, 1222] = 12.7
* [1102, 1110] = 12.6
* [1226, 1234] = 12.6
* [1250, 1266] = 13.1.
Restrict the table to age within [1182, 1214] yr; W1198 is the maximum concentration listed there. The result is 13.36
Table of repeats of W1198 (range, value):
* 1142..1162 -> 9.37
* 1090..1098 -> 13.42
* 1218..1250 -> 13.04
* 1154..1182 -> 12.32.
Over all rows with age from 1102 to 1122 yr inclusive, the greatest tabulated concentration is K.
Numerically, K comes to 12.75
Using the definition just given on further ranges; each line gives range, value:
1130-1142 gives 11.89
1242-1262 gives 13.21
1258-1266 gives 13.67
